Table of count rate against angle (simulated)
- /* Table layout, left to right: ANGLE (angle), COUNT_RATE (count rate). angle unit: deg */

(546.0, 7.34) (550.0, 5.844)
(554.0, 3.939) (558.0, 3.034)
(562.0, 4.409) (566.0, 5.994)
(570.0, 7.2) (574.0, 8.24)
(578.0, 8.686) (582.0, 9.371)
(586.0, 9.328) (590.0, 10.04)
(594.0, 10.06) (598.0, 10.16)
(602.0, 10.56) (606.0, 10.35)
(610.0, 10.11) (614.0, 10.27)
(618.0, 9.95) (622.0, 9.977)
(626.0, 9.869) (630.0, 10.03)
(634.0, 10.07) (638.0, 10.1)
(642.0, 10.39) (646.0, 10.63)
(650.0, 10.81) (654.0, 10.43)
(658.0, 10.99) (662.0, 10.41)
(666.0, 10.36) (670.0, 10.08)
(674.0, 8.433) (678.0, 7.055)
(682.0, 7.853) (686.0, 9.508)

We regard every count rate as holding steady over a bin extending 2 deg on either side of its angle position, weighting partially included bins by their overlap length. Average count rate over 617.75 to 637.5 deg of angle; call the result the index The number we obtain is 9.99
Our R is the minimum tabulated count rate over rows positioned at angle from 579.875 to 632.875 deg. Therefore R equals 9.328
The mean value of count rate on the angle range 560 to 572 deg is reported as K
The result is 5.87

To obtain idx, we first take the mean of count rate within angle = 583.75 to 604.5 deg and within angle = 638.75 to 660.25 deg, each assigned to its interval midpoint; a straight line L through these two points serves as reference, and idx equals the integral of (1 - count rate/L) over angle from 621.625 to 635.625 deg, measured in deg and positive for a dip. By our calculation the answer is 0.5 deg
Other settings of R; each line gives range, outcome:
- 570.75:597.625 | 8.24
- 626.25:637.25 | 10.03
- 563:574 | 5.994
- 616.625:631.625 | 9.869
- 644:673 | 10.08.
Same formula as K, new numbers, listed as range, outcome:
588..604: 10.2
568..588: 8.57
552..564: 3.79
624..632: 9.95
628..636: 10.1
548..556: 4.89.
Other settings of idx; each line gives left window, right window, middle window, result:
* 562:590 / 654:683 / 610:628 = -2.82 deg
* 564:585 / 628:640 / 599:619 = -2.36 deg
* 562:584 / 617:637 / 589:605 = -2.92 deg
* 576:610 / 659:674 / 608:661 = -1.62 deg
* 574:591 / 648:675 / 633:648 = -0.48 deg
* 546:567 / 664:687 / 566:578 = -4.96 deg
